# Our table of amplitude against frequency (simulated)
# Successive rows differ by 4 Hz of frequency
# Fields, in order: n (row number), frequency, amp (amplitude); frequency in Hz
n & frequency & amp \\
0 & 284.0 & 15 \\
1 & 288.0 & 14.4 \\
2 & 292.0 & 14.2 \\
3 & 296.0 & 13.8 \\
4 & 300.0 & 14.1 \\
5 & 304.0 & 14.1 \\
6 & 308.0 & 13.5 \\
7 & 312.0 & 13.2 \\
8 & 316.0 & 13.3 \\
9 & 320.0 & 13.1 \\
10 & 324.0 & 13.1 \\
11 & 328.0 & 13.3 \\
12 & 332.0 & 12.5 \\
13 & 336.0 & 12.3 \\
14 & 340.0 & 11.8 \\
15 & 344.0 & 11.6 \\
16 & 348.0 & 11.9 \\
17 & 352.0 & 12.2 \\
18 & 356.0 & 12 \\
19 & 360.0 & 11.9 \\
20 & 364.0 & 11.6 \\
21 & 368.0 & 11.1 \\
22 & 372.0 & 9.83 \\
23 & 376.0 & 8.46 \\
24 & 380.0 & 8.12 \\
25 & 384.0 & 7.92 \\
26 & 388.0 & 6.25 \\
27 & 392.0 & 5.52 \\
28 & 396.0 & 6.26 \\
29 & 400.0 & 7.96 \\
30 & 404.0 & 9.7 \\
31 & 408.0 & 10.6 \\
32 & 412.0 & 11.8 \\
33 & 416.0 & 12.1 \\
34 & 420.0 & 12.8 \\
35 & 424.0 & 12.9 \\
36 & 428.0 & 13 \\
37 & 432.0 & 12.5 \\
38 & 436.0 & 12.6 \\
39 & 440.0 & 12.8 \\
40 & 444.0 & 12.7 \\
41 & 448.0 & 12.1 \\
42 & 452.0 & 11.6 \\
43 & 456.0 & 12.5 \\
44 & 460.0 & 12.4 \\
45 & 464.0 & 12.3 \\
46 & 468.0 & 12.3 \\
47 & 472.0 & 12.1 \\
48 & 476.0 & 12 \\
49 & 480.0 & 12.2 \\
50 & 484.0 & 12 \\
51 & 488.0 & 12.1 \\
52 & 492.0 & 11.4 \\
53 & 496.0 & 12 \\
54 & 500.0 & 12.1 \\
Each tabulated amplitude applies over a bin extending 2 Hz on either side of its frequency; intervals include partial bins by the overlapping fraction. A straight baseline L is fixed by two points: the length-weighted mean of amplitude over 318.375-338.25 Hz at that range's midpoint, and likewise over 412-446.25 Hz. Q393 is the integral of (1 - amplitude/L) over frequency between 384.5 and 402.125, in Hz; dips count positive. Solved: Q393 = 8.4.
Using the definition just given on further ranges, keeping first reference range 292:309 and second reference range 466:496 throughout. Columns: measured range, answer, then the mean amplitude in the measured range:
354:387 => 8.0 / 10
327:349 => 2.2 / 12.2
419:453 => -0.2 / 12.6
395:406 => 4.1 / 8.13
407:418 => 1.0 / 11.6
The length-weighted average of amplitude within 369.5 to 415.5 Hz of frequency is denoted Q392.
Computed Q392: 8.55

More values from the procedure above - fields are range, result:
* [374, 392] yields 7.45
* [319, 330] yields 13.2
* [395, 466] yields 11.7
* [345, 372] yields 11.6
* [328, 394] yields 10.4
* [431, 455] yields 12.4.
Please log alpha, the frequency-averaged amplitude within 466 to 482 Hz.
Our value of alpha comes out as 12.1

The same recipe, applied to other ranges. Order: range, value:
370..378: 9.14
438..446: 12.8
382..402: 6.78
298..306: 14.1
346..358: 12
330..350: 12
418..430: 12.9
